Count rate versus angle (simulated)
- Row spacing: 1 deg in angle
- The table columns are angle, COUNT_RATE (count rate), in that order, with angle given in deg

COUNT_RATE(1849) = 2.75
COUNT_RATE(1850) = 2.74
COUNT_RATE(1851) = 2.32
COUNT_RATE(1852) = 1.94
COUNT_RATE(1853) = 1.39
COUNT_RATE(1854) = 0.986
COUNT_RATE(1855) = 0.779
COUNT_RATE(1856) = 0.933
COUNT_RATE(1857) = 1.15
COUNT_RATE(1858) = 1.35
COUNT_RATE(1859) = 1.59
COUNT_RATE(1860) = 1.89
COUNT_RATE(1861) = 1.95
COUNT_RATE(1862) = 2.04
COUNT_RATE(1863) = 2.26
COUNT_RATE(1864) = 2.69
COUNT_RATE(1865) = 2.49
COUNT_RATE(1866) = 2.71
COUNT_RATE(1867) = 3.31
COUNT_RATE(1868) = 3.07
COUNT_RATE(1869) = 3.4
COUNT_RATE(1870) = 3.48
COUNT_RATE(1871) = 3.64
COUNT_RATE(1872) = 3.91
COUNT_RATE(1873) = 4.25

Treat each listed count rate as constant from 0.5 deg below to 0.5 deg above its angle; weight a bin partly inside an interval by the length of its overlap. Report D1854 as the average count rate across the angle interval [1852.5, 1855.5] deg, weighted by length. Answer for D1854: 1.05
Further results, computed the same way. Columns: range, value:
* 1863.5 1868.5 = 2.85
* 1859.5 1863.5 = 2.04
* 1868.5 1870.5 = 3.44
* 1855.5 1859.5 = 1.26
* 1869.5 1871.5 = 3.56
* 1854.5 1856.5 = 0.856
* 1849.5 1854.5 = 1.88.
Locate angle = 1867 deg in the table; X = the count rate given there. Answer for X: 3.31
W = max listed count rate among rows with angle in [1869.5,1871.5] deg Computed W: 3.64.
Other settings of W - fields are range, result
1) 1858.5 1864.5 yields 2.69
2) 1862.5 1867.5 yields 3.31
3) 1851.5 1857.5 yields 1.94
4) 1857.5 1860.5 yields 1.89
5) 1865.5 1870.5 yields 3.48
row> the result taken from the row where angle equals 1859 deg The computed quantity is 1.59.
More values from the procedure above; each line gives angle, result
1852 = 1.94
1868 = 3.07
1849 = 2.75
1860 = 1.89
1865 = 2.49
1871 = 3.64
